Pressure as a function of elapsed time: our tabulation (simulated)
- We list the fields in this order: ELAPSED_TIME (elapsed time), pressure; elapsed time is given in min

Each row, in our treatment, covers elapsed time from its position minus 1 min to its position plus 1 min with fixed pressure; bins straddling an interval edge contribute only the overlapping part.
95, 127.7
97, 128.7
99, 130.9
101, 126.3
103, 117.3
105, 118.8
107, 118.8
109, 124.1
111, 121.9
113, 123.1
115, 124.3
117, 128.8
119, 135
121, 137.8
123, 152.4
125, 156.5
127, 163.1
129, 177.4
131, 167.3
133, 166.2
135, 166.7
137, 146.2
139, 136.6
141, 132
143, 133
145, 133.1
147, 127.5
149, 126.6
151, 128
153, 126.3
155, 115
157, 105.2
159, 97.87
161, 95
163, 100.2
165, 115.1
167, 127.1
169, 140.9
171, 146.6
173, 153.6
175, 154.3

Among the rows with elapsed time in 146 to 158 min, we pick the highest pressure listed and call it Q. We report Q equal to 128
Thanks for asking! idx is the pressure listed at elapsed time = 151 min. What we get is 128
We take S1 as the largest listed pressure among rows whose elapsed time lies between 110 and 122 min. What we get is 137.8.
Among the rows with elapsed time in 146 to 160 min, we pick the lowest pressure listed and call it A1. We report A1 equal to 97.87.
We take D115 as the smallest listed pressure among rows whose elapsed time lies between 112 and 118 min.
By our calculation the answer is 123.1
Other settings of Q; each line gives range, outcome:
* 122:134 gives 177.4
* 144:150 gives 133.1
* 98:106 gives 130.9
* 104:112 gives 124.1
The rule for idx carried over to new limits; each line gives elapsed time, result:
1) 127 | 163.1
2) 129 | 177.4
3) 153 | 126.3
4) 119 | 135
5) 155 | 115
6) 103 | 117.3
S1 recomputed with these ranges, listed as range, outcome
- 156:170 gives 140.9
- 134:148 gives 166.7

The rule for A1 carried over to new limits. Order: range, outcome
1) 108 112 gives 121.9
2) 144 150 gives 126.6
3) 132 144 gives 132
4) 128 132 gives 167.3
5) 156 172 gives 95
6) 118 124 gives 135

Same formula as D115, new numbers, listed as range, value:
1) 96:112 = 117.3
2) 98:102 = 126.3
